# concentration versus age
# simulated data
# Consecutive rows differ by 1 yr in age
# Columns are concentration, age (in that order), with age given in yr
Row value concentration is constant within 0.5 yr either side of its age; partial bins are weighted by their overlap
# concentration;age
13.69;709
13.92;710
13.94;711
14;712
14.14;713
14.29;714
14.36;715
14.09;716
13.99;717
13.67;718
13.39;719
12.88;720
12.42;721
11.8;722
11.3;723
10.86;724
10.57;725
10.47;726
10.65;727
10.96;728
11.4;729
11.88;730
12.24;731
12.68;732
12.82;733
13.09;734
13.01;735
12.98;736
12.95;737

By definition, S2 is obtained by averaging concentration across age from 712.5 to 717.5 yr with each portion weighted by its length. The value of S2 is 14.2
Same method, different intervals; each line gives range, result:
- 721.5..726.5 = 11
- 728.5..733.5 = 12.2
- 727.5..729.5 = 11.2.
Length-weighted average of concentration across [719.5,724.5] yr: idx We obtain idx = 11.9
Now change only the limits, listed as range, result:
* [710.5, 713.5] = 14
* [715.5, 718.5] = 13.9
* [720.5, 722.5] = 12.1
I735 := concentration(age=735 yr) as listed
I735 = 13.01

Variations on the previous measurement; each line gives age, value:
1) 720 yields 12.88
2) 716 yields 14.09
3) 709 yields 13.69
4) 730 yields 11.88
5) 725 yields 10.57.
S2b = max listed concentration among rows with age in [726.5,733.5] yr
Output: 12.82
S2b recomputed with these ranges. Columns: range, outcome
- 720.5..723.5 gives 12.42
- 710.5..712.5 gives 14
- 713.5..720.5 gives 14.36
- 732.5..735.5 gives 13.09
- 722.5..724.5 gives 11.3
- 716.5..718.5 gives 13.99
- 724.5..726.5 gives 10.57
